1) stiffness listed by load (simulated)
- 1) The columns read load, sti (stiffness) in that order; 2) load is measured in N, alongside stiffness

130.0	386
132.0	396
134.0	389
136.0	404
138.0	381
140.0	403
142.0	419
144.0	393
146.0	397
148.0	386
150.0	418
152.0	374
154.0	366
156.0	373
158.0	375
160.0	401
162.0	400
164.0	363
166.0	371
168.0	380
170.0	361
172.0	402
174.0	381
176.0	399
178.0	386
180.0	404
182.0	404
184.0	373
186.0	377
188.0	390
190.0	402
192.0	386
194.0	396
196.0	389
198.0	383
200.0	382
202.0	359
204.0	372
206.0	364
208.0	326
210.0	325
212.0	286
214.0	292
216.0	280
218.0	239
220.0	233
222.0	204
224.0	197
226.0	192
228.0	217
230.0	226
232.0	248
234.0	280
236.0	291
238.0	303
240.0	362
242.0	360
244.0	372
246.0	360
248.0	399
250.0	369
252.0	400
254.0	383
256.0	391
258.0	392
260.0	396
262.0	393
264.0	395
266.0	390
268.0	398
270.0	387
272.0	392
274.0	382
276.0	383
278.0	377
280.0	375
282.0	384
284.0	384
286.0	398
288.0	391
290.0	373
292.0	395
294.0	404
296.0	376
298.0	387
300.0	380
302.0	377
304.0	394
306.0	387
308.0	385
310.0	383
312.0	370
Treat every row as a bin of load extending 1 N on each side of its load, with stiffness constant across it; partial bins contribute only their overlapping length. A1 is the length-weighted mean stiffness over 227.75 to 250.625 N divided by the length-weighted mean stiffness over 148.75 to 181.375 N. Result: 0.8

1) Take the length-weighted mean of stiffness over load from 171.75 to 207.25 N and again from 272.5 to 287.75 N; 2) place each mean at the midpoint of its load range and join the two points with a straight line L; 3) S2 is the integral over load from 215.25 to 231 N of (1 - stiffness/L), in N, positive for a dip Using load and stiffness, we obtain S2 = 6.6 N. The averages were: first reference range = 385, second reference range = 384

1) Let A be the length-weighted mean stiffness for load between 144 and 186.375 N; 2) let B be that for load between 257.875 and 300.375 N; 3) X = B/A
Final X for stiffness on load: 1.01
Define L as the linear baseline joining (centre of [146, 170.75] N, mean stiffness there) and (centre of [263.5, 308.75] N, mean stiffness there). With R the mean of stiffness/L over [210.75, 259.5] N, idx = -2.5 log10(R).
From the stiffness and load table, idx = 0.25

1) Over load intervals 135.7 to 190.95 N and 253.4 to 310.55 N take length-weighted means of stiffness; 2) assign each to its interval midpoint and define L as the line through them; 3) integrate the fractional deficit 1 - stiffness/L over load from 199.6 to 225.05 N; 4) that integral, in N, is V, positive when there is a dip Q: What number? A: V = 6.1 N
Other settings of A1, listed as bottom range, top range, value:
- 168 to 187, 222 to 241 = 0.66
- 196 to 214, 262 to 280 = 1.11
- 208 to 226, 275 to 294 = 1.50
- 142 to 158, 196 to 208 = 0.95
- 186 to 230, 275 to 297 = 1.23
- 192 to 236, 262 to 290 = 1.30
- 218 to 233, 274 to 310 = 1.77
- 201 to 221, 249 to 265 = 1.27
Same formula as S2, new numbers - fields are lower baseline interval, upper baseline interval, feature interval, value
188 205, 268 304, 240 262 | 0.18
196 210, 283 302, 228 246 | 3.34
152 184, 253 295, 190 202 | -0.03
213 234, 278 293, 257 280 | -3.07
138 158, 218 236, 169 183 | -2.44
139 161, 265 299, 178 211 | 1.06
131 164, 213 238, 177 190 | -2.69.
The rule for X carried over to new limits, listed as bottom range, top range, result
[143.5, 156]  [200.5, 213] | 0.88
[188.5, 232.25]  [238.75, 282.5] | 1.25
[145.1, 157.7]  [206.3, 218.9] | 0.77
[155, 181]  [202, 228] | 0.72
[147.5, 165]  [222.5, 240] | 0.65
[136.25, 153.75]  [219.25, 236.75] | 0.58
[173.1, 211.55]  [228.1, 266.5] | 0.93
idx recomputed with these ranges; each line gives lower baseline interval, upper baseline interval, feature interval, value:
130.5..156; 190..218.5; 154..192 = -0.046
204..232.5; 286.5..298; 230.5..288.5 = -0.111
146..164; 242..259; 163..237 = 0.161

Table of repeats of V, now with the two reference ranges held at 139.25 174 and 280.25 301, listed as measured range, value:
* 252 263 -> -0.14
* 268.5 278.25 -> 0.03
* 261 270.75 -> -0.15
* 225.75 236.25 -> 3.92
